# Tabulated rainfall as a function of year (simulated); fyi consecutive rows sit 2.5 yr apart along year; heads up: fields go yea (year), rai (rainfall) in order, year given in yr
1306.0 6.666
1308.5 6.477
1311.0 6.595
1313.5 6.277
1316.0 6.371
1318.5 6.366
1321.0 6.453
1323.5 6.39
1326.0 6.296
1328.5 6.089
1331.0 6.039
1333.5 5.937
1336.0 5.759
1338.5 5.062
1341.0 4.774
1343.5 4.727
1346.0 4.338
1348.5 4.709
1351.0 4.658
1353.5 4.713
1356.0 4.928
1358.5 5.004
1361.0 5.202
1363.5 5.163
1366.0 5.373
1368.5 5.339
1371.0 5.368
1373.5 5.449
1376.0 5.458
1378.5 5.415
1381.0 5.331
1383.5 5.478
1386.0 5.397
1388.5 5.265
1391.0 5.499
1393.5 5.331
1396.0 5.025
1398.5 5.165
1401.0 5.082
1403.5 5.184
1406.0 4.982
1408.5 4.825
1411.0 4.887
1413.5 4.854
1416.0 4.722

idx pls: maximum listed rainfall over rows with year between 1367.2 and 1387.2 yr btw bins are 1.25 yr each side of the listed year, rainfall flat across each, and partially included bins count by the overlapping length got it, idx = 5.478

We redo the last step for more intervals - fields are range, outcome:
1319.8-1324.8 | 6.453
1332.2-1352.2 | 5.937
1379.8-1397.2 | 5.499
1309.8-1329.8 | 6.595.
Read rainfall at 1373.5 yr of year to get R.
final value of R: 5.449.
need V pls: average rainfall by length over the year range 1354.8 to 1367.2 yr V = 5.13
